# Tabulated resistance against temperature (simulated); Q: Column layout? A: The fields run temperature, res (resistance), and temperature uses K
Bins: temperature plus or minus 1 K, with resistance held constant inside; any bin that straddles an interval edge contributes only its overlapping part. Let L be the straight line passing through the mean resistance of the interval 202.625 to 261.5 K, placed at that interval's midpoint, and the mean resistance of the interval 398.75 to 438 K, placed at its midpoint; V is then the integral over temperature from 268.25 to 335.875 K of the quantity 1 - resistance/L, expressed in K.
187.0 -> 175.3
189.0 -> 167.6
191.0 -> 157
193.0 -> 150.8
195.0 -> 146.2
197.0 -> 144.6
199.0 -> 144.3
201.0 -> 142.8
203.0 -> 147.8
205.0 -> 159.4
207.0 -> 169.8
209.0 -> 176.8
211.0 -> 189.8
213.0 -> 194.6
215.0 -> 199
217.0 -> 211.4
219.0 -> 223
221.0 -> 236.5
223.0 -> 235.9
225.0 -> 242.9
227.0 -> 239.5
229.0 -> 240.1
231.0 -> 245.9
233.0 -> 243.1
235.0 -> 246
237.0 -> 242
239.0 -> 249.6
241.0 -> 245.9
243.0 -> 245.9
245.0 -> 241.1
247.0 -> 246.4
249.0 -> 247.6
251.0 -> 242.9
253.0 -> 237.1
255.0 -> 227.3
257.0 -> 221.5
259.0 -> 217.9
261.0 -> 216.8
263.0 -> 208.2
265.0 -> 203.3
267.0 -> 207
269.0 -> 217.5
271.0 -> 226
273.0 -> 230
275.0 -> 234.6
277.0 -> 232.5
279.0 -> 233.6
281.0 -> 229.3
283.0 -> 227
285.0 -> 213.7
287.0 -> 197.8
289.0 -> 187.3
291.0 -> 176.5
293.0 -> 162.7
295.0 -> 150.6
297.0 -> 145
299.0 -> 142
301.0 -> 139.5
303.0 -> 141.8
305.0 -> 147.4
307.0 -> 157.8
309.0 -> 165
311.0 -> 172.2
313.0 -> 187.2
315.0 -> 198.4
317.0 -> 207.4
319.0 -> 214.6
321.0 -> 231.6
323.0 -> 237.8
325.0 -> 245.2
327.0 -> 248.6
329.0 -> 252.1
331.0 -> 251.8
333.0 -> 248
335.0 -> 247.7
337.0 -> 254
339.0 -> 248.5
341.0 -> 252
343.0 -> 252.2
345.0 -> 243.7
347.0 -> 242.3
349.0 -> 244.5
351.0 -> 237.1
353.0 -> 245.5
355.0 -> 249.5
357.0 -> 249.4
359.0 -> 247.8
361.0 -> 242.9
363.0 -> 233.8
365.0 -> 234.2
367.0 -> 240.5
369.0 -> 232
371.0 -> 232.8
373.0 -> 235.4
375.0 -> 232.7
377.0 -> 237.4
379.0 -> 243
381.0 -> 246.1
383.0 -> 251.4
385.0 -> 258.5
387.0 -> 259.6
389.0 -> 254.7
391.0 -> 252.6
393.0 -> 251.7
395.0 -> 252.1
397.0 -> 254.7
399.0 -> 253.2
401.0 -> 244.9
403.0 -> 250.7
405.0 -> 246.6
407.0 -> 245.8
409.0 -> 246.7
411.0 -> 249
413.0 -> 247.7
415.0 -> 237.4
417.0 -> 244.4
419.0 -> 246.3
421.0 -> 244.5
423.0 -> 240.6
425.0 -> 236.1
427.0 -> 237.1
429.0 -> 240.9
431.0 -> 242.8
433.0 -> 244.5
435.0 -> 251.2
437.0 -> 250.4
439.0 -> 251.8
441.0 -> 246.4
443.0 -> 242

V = 8.4 K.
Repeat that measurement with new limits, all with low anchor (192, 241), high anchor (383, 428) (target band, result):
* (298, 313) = 4.6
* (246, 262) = -1.6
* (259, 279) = -0.5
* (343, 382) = -0.6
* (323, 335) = -1.0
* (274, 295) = 1.1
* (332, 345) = -1.0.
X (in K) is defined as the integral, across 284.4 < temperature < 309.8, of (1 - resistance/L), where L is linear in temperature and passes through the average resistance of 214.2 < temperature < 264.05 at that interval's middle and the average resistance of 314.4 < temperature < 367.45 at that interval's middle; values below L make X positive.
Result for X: 8.0 K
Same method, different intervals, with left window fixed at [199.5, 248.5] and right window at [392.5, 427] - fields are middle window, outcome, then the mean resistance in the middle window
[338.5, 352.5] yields -0.57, 246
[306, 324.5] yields 2.66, 198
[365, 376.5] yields 0.26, 235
